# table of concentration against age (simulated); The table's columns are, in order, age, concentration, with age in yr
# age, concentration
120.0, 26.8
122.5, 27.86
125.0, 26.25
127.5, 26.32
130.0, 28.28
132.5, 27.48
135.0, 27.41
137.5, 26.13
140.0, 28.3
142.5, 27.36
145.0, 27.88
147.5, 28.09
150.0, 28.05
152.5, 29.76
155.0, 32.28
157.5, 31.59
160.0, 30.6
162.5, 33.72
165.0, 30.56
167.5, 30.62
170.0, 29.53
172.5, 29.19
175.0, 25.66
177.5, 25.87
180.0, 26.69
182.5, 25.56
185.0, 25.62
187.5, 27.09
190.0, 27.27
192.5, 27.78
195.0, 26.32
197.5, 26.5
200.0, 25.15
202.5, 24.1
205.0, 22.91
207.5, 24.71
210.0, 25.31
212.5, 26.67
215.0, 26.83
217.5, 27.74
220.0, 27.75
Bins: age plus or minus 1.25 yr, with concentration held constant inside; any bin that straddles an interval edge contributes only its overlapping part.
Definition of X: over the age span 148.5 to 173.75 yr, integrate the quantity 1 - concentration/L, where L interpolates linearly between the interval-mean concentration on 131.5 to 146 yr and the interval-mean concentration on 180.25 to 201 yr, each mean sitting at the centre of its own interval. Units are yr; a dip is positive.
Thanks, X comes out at -3.34 yr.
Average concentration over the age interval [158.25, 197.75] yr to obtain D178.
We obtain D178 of 28.1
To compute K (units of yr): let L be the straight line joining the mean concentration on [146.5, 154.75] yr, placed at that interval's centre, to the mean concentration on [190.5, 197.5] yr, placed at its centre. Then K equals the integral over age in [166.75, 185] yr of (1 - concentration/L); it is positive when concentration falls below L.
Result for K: 0.3 yr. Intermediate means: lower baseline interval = 29.1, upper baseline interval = 27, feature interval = 27.4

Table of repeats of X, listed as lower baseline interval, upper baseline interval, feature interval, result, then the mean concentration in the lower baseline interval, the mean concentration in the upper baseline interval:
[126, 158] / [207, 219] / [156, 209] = -0.5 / 28.3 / 26.4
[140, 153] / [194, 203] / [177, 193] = -0.2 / 28.1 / 25.6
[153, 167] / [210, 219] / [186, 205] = 1.6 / 31.6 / 26.9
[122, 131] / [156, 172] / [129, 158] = 0.4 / 27.1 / 31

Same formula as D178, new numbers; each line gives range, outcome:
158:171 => 31.1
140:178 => 29.4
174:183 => 26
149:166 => 31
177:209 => 25.8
